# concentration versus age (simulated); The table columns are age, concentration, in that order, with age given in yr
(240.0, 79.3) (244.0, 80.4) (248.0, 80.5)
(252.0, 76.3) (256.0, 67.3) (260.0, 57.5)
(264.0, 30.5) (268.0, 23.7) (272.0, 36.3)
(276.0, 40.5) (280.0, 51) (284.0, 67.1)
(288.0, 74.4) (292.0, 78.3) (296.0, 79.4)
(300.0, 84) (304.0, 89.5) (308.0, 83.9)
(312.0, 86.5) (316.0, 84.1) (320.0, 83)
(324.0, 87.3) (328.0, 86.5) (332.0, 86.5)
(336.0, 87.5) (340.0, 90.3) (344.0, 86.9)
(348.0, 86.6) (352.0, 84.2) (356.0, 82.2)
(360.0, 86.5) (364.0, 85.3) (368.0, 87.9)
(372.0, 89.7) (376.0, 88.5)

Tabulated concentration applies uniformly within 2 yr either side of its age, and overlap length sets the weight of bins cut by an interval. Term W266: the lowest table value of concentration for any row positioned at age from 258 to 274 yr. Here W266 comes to 23.7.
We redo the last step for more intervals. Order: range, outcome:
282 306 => 67.1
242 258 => 67.3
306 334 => 83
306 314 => 83.9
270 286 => 36.3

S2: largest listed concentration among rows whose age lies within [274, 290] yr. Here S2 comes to 74.4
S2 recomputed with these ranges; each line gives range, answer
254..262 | 67.3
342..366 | 86.9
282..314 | 89.5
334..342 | 90.3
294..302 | 84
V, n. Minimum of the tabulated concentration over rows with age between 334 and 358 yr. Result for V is 82.2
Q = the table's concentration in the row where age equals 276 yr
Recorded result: 40.5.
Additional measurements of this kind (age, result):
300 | 84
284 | 67.1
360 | 86.5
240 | 79.3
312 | 86.5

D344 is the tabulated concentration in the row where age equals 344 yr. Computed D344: 86.9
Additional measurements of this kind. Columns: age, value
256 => 67.3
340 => 90.3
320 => 83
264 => 30.5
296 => 79.4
